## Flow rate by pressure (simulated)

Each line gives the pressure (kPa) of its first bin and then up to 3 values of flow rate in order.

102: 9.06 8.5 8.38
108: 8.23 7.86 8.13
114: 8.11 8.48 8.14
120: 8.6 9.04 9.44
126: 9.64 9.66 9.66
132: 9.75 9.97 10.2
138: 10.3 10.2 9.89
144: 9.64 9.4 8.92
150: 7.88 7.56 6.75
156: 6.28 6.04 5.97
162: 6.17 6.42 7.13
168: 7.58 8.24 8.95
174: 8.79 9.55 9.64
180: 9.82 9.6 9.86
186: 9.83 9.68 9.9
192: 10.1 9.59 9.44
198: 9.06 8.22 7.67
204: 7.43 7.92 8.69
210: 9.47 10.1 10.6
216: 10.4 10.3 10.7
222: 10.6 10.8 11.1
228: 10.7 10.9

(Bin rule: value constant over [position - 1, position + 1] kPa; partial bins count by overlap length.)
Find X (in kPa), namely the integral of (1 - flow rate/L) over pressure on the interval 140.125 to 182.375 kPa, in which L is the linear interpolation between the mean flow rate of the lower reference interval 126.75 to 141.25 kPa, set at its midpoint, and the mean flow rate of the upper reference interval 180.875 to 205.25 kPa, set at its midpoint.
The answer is 6.5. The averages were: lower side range 9.96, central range 8.13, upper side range 9.19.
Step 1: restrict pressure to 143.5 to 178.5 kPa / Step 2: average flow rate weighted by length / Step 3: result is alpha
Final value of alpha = 7.78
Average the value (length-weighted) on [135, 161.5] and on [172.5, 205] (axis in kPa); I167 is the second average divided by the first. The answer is 1.1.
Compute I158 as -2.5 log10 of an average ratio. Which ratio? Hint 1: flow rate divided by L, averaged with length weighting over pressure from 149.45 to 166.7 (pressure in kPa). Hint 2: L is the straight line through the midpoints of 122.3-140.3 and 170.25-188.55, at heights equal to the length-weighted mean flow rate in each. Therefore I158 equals 0.40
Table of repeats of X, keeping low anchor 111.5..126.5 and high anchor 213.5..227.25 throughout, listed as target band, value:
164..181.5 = 2.0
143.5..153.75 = 0.8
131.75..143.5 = -1.3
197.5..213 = 2.7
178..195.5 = 0.4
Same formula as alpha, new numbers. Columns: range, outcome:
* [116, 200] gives 8.82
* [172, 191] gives 9.59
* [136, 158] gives 8.63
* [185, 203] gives 9.28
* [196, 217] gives 8.98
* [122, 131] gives 9.54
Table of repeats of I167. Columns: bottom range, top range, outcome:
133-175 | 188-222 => 1.15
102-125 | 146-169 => 0.84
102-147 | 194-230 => 1.05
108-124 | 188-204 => 1.08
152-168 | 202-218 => 1.41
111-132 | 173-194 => 1.08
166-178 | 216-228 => 1.24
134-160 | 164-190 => 1.05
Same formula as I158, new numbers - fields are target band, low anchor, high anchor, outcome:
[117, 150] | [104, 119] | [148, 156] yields -0.213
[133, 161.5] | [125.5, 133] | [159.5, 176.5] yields 0.042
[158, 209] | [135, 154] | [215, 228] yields 0.163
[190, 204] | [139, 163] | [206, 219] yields 0.038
